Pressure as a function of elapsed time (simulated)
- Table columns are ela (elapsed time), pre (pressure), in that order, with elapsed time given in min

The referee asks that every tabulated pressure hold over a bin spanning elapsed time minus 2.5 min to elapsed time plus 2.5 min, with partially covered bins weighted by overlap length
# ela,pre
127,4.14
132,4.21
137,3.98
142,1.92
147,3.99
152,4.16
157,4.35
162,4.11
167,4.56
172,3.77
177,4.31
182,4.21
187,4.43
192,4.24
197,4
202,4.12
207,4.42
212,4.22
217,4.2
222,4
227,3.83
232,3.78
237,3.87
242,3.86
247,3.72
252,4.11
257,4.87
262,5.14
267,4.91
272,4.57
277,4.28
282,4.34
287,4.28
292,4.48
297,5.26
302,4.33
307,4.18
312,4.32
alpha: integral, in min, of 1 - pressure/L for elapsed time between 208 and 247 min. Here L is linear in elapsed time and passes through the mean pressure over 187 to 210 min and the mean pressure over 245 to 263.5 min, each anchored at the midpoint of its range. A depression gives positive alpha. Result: 3.3 min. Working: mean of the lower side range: 4.22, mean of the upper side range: 4.44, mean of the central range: 3.97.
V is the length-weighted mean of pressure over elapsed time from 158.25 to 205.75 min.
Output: 4.2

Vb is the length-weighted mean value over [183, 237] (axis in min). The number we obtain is 4.11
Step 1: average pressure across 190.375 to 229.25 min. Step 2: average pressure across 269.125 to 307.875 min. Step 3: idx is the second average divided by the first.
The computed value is 1.1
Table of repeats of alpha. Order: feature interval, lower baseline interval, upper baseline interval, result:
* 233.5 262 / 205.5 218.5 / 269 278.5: 1.4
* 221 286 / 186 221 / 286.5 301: 3.3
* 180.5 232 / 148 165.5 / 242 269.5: 2.4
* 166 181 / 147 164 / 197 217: 0.0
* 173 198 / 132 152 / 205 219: -1.5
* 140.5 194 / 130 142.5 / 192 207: -2.5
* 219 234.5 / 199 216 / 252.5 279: 1.8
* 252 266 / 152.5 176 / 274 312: -1.5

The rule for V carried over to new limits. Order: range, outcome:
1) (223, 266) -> 4.17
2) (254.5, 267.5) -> 4.98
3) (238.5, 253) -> 3.87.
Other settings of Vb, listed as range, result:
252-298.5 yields 4.64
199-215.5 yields 4.24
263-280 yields 4.63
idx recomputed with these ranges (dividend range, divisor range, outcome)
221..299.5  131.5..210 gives 1.07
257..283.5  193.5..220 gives 1.12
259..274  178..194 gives 1.14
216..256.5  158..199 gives 0.94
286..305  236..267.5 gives 1.06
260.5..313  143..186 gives 1.11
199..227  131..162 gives 1.10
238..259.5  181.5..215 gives 0.97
